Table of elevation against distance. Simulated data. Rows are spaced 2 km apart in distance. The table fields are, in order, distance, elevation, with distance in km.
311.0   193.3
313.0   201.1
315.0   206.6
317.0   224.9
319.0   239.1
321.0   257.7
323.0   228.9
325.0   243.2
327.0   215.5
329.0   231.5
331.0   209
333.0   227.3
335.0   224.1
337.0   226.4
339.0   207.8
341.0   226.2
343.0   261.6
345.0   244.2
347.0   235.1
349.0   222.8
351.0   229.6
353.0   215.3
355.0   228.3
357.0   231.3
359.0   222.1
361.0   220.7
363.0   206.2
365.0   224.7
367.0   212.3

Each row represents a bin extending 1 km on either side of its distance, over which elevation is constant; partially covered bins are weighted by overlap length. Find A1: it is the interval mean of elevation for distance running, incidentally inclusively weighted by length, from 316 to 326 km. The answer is 239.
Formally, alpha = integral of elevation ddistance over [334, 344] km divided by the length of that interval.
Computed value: 229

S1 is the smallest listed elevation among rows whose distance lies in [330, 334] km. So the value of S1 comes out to 209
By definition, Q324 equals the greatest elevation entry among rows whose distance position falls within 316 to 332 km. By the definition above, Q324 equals 257.7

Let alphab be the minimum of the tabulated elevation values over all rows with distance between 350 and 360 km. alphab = 215.3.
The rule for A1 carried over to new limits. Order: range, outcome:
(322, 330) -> 230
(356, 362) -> 225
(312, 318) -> 211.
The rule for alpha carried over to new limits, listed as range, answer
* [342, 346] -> 253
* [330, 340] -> 219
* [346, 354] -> 226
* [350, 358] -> 226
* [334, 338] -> 225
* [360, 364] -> 213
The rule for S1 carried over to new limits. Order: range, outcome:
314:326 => 206.6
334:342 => 207.8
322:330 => 215.5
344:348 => 235.1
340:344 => 226.2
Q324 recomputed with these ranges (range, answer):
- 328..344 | 261.6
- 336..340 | 226.4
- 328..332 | 231.5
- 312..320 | 239.1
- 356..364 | 231.3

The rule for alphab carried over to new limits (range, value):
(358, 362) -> 220.7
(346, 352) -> 222.8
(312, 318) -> 201.1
